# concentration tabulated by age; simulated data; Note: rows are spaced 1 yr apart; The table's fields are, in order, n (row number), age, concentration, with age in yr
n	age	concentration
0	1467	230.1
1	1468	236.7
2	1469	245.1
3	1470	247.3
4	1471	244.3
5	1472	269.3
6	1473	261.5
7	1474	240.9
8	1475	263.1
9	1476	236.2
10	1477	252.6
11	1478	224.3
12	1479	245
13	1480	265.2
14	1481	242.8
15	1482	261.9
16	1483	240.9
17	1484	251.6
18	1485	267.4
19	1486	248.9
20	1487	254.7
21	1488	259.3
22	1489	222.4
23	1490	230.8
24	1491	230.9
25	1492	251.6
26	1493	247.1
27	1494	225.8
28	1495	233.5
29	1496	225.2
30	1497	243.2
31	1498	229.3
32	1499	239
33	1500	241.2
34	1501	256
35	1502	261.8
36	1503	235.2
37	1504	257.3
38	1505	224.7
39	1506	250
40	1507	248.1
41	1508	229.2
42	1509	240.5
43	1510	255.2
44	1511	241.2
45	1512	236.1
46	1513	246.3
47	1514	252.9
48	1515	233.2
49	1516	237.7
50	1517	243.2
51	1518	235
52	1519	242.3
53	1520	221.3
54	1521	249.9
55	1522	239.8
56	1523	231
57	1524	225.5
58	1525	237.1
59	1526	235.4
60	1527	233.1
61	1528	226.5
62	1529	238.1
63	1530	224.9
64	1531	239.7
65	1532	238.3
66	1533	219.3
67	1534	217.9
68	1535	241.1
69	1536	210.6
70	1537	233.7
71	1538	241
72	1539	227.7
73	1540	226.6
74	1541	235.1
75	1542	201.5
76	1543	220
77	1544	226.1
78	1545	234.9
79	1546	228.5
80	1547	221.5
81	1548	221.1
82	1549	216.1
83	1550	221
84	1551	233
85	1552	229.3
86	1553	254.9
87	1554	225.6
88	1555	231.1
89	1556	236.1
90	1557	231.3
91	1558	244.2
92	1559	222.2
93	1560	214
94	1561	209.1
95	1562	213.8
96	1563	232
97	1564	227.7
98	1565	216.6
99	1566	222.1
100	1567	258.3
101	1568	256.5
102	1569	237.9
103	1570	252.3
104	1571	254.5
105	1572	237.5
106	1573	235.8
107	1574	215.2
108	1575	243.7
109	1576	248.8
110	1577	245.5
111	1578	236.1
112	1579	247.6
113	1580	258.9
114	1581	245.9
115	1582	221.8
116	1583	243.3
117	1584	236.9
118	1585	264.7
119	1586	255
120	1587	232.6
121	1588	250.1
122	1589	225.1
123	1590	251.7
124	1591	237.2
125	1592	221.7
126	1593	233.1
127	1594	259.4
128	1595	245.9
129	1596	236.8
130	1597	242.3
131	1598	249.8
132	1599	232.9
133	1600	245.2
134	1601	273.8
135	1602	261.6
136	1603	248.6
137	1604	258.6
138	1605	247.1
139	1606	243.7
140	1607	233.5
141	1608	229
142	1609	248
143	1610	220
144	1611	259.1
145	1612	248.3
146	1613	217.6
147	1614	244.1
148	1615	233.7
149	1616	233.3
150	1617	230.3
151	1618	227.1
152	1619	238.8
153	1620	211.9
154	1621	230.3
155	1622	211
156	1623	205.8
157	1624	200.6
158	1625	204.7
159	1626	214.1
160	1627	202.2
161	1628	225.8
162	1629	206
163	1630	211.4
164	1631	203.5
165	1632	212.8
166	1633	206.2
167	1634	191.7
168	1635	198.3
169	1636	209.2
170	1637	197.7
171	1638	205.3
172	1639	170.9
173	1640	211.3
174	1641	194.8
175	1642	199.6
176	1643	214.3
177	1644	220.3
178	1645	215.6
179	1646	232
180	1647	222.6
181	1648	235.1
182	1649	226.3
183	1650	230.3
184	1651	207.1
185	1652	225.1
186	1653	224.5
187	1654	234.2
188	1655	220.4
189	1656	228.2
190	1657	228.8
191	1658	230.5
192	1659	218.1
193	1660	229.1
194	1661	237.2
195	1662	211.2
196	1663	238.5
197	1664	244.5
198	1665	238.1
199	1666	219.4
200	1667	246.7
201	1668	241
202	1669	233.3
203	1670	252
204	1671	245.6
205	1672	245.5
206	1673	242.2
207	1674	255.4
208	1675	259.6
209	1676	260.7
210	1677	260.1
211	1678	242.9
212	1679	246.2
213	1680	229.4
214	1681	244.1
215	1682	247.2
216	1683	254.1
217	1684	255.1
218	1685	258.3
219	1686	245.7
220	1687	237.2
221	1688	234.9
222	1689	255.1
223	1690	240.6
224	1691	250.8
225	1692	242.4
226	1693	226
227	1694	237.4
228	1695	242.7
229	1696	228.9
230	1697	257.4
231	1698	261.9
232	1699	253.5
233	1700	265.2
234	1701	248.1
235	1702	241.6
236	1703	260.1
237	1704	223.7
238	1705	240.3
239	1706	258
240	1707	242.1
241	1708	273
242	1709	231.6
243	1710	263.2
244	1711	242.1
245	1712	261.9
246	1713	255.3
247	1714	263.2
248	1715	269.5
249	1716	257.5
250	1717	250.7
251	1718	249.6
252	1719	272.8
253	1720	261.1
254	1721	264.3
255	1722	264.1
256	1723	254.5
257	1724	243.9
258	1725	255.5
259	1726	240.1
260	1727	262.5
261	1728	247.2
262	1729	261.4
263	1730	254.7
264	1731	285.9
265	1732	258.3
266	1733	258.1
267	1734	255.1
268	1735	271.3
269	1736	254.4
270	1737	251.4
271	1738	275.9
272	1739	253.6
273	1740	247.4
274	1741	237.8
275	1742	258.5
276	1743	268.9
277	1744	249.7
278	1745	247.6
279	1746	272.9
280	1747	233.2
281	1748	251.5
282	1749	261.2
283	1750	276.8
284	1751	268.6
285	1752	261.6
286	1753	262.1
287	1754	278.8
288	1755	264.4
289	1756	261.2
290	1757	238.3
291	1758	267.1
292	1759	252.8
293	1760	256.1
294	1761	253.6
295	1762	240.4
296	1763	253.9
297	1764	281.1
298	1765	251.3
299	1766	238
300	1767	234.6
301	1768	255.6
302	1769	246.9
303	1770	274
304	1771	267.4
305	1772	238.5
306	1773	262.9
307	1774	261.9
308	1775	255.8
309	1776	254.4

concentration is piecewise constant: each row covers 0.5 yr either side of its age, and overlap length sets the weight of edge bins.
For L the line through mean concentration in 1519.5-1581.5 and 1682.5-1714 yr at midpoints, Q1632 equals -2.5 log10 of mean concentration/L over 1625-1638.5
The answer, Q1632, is 0.17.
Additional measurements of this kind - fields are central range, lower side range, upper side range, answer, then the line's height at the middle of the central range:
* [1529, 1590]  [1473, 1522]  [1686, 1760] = 0.06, 246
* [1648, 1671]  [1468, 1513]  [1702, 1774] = 0.10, 253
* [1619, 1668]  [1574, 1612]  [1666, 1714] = 0.13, 246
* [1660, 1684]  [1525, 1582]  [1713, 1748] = 0.03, 249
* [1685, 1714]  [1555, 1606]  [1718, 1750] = 0.03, 254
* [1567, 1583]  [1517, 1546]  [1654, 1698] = -0.04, 234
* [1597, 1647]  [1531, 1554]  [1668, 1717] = 0.07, 239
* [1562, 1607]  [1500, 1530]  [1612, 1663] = -0.07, 227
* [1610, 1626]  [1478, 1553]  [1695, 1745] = 0.09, 246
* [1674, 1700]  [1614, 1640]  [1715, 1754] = -0.04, 238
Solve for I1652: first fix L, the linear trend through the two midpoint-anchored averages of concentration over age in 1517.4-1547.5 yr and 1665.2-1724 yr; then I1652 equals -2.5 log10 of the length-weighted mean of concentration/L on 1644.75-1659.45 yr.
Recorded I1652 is 0.09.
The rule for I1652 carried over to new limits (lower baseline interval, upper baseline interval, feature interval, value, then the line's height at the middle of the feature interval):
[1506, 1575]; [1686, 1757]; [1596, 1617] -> -0.011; 241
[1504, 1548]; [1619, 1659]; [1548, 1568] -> -0.004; 228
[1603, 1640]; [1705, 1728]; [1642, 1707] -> 0.006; 240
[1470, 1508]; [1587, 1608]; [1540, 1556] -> 0.082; 245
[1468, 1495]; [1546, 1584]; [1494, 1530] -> 0.015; 242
